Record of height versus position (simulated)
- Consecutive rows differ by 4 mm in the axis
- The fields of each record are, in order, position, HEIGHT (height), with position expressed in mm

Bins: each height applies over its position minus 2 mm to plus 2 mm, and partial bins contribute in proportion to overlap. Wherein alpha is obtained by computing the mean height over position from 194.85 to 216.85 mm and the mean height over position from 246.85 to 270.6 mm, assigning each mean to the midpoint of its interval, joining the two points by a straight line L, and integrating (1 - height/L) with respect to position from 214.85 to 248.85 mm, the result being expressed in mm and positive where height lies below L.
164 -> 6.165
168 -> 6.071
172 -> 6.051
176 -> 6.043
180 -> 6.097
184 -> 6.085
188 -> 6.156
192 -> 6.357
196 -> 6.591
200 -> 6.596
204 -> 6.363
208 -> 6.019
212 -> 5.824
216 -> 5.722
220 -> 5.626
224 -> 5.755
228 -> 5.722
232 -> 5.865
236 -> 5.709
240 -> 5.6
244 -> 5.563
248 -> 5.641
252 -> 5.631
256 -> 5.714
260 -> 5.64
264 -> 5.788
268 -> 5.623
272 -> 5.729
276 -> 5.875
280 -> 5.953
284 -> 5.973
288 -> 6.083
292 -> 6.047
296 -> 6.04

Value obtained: 1.4 mm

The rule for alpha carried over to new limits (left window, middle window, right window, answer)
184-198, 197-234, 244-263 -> 0.6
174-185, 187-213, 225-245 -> -1.6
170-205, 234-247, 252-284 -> 0.7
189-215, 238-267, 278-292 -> 2.2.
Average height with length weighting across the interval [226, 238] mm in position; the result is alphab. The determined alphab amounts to 5.77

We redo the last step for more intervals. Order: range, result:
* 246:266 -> 5.68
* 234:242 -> 5.65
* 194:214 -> 6.28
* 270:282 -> 5.85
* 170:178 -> 6.05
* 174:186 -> 6.08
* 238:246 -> 5.58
